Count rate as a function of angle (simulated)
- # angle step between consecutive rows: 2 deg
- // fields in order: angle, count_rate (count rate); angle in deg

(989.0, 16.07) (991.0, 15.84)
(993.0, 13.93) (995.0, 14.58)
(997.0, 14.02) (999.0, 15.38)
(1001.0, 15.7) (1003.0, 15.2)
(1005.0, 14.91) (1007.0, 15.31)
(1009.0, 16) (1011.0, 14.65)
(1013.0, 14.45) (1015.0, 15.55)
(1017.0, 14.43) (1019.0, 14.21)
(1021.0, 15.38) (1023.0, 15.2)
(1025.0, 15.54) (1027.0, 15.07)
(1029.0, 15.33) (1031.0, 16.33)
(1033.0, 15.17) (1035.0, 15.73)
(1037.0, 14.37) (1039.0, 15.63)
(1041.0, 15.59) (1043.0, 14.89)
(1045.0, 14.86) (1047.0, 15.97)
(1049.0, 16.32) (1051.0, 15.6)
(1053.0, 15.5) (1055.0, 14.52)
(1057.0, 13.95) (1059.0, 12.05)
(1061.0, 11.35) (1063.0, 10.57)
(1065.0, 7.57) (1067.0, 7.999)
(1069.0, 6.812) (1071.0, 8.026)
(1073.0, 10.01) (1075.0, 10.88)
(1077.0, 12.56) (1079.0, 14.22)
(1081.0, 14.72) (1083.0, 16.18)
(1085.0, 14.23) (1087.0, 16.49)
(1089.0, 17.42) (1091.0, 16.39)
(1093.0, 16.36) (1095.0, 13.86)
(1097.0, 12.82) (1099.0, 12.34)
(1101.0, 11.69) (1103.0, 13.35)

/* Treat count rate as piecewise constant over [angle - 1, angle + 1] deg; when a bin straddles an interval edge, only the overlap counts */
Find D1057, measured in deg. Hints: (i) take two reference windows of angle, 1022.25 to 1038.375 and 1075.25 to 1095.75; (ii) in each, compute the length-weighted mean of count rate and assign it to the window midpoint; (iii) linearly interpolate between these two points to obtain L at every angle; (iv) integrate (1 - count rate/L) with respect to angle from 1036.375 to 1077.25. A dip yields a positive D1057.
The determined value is 7.1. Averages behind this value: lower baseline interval 15.4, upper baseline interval 15.1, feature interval 12.6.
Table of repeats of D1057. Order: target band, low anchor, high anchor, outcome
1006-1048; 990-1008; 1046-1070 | -4.6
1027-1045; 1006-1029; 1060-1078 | -3.1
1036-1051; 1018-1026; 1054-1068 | -2.9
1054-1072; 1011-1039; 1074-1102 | 5.3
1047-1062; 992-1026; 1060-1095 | -1.1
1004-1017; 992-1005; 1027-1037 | 0.0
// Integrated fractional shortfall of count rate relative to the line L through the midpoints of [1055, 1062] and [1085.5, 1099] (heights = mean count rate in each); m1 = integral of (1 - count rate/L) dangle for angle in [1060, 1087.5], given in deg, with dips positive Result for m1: 5.0 deg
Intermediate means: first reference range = 12.7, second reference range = 15.3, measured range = 11.5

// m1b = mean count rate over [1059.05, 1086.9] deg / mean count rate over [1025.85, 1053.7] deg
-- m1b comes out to 0.7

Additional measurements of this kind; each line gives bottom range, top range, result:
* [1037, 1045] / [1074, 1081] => 0.85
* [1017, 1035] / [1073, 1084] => 0.88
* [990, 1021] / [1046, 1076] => 0.79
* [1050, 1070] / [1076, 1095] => 1.32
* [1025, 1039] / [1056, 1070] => 0.65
